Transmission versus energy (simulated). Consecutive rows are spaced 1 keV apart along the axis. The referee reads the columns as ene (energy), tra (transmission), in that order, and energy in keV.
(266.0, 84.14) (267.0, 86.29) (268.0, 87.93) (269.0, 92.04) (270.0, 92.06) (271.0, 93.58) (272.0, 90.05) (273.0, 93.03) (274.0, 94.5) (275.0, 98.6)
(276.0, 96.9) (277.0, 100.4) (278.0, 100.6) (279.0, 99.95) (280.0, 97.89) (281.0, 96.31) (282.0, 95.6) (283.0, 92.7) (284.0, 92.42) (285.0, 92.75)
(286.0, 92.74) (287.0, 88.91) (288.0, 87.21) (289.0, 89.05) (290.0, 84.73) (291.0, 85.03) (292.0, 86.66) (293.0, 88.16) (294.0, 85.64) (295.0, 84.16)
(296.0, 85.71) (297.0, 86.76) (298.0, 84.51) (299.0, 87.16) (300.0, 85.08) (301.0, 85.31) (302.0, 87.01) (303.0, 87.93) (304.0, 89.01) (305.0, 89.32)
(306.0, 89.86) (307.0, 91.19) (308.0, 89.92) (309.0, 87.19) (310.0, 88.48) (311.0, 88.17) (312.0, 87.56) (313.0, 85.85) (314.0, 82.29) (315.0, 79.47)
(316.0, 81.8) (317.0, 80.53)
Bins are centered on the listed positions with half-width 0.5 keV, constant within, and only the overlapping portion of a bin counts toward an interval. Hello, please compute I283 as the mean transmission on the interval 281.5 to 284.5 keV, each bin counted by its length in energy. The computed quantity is 93.6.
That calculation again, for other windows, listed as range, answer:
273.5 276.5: 96.7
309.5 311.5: 88.3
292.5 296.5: 85.9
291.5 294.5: 86.8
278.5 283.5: 96.5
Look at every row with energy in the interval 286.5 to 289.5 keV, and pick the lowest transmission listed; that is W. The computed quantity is 87.21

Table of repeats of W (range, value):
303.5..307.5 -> 89.01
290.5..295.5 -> 84.16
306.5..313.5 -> 85.85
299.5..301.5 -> 85.08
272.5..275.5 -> 93.03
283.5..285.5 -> 92.42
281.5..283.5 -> 92.7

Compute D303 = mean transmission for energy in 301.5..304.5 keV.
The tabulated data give 88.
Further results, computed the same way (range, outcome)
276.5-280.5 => 99.7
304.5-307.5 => 90.1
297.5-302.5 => 85.8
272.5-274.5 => 93.8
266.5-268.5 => 87.1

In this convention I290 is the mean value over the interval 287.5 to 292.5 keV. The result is 86.5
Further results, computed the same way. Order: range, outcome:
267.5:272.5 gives 91.1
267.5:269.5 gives 90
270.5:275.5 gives 94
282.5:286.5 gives 92.7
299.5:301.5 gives 85.2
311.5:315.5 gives 83.8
